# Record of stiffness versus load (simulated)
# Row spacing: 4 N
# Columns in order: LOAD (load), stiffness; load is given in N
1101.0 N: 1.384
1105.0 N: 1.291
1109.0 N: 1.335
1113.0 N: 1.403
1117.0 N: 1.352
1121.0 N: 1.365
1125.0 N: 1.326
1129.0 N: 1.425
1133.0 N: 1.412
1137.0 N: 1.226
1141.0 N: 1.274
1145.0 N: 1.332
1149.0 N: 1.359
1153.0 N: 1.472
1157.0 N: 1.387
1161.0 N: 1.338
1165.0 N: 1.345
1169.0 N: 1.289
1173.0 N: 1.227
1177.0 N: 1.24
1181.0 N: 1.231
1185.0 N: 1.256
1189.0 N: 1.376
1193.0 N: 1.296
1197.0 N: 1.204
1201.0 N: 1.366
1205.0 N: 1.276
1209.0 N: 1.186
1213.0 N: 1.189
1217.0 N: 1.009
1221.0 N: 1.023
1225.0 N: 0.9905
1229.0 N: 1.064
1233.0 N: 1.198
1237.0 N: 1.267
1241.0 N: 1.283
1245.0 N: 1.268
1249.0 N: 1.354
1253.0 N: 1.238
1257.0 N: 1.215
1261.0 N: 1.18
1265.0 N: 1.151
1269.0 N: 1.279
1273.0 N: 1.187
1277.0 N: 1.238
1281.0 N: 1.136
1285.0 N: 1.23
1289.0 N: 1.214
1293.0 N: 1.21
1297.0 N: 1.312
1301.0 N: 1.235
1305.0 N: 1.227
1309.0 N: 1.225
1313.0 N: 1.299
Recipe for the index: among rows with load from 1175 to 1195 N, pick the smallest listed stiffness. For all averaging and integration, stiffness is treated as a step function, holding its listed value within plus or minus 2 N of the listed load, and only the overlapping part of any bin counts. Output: 1.231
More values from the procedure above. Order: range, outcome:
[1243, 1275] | 1.151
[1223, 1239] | 0.9905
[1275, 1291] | 1.136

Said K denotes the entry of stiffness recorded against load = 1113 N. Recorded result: 1.403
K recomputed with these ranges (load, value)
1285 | 1.23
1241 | 1.283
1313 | 1.299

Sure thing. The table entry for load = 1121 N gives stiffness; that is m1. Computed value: 1.365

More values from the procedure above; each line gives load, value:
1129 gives 1.425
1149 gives 1.359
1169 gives 1.289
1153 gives 1.472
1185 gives 1.256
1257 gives 1.215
